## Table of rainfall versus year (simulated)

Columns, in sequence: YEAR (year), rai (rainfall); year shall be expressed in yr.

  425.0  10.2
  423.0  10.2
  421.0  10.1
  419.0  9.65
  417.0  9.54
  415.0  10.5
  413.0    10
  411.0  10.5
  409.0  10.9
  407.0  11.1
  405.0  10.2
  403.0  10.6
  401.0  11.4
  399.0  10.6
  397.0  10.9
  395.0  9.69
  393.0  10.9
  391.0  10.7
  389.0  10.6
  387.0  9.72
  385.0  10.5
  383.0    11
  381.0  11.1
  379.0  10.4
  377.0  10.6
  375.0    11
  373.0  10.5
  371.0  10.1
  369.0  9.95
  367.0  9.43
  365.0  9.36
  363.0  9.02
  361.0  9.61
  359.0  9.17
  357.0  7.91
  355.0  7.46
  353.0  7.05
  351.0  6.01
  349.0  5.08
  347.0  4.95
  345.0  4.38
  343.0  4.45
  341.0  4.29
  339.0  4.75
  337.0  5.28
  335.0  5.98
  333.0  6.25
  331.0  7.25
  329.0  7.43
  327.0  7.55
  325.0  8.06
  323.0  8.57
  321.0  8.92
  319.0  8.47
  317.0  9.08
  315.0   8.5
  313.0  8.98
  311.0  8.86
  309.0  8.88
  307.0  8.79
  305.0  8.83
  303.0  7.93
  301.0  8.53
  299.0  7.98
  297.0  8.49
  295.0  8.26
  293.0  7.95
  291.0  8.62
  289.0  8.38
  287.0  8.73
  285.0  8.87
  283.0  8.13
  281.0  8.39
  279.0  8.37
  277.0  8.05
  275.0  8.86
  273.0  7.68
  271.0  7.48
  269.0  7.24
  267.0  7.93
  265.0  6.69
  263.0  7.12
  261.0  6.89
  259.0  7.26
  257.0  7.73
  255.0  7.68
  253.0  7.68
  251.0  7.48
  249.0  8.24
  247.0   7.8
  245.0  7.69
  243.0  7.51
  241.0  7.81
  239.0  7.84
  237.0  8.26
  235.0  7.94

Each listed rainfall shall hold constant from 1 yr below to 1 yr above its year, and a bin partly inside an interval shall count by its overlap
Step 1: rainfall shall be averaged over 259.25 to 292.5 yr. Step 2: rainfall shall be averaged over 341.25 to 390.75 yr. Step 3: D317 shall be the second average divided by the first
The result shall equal 1.1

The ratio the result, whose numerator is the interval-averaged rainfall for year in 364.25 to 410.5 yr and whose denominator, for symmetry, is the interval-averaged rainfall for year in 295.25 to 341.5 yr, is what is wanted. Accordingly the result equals 1.35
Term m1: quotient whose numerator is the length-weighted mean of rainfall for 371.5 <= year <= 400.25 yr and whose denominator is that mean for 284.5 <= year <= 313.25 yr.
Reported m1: 1.24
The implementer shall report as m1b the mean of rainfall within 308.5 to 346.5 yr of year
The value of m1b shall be 7.1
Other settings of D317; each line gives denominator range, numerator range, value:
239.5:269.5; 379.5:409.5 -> 1.42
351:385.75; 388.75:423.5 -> 1.09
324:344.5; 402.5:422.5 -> 1.69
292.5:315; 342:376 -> 0.94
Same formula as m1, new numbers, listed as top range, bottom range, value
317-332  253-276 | 1.08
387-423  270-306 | 1.26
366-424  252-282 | 1.36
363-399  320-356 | 1.64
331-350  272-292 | 0.61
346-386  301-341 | 1.16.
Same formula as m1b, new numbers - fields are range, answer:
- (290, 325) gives 8.55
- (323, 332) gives 7.68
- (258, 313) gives 8.13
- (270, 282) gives 8.14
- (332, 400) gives 8.49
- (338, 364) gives 6.47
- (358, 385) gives 10.1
